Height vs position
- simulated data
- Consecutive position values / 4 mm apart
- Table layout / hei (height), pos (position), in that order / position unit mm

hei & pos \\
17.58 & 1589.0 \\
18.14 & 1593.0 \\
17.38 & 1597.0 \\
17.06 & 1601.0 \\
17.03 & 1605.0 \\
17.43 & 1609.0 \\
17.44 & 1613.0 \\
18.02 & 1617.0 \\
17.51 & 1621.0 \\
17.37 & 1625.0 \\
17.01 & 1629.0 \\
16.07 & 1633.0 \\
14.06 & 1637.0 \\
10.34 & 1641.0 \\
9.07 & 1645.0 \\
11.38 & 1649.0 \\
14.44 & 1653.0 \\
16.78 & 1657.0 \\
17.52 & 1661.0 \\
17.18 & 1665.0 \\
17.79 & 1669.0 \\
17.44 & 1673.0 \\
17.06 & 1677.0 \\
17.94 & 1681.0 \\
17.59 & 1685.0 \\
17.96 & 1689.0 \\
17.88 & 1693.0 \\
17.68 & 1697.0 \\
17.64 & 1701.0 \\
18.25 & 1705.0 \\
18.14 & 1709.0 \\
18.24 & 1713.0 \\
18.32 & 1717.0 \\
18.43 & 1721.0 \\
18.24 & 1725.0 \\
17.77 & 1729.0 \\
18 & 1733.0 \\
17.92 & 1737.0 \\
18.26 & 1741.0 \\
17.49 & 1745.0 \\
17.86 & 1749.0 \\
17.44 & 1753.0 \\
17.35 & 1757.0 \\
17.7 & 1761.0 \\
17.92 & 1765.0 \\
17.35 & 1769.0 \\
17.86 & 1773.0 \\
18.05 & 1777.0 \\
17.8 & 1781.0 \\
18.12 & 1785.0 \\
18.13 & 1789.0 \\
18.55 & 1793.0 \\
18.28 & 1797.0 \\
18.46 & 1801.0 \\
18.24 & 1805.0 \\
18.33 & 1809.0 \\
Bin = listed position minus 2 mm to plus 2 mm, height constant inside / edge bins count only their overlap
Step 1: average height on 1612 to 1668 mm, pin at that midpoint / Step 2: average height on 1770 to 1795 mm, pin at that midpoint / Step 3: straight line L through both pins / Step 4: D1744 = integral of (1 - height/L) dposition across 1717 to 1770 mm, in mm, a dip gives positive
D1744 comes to -1.71 mm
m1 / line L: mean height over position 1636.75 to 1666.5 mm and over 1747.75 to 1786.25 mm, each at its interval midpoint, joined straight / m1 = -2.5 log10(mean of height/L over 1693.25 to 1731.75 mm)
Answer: -0.14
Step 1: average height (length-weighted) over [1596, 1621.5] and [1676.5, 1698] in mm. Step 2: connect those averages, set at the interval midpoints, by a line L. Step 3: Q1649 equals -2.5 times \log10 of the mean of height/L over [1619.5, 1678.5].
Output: 0.15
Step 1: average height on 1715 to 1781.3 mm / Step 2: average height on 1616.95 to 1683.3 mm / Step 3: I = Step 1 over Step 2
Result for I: 1.14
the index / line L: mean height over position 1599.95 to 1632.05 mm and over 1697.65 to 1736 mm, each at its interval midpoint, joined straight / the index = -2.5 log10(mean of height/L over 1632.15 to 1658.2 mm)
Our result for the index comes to 0.33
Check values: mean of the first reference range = 17.3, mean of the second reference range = 18.1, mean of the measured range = 12.9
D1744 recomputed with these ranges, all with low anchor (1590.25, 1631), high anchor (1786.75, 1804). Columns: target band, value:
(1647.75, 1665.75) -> 2.2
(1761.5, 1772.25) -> 0.3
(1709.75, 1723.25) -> -0.3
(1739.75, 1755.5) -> 0.3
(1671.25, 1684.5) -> 0.2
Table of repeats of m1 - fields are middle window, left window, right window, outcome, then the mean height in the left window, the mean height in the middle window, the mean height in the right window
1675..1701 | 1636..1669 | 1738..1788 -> -0.16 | 14.1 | 17.7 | 17.8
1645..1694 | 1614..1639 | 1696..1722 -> 0.07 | 16.7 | 16.4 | 18.1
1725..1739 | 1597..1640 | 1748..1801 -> -0.02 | 16.8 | 17.9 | 17.9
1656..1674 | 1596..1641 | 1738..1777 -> -0.02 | 16.6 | 17.4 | 17.7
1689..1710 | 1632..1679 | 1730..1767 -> -0.11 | 14.9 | 17.9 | 17.8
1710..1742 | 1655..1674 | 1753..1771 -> -0.04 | 17.3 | 18.1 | 17.6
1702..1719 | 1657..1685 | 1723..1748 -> -0.03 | 17.4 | 18.2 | 17.9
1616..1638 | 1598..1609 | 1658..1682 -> 0.03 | 17.1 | 16.7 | 17.4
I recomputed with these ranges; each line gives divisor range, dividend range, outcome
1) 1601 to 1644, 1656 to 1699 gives 1.09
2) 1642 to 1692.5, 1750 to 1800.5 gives 1.12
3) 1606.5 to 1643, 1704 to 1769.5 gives 1.11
